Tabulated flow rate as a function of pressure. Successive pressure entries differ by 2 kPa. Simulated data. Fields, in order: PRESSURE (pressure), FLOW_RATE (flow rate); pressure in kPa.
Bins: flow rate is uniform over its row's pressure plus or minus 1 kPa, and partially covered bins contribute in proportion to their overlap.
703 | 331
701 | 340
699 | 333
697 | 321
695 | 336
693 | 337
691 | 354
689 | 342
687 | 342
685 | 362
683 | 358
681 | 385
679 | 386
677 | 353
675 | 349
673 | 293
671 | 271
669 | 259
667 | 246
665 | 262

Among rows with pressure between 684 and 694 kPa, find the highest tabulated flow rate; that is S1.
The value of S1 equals 362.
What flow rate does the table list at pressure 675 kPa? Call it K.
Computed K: 349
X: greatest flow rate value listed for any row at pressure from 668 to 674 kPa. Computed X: 293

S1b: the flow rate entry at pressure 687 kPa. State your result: 342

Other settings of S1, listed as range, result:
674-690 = 386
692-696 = 337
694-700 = 336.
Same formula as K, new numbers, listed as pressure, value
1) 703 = 331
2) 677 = 353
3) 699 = 333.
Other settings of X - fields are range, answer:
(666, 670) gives 259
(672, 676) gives 349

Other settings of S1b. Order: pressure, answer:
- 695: 336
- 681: 385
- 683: 358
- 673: 293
